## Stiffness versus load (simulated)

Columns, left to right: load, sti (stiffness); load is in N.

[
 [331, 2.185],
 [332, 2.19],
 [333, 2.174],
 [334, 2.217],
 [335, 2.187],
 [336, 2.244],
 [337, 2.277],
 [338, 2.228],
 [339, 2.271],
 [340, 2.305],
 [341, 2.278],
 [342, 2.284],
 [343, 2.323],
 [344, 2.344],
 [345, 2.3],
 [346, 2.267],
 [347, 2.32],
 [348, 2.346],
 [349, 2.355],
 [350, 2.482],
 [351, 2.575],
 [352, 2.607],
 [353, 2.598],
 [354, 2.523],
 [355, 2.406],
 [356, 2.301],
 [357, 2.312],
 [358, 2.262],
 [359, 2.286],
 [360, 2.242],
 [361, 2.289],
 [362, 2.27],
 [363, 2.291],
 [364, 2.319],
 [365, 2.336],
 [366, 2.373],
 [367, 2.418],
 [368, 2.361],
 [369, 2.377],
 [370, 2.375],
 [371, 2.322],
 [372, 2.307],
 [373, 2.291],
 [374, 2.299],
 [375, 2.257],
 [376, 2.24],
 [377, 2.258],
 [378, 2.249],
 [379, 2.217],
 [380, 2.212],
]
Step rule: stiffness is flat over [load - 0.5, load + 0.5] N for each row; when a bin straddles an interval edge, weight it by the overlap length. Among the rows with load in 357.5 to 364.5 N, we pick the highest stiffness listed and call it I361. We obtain 2.319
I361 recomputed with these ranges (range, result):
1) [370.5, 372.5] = 2.322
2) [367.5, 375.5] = 2.377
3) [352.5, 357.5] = 2.598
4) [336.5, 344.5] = 2.344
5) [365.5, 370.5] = 2.418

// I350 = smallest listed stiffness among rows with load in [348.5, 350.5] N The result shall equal 2.355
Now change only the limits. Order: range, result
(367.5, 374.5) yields 2.291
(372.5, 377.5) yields 2.24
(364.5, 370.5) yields 2.336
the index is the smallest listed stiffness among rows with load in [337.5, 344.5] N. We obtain 2.228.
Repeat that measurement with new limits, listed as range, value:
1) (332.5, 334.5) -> 2.174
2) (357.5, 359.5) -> 2.262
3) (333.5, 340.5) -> 2.187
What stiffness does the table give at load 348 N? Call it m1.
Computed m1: 2.346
